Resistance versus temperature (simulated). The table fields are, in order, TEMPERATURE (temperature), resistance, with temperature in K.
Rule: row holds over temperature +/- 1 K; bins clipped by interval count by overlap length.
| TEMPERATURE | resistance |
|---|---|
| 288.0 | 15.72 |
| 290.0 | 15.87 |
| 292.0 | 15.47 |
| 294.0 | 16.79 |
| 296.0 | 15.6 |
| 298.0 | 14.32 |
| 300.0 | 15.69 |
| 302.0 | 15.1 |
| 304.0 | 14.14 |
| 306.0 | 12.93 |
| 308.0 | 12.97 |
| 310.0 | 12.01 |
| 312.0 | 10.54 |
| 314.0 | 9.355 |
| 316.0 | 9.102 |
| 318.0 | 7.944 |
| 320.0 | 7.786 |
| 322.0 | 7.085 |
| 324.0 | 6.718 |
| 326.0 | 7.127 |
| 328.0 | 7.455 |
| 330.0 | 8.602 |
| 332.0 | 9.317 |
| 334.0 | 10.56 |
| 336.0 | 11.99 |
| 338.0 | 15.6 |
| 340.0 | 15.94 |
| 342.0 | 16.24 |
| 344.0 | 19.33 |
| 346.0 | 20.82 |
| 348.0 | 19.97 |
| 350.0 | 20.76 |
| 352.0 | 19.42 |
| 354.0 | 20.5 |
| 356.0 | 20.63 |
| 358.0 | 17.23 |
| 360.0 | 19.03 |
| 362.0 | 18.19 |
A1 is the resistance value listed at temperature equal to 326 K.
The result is 7.127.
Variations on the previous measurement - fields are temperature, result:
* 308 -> 12.97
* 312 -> 10.54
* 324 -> 6.718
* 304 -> 14.14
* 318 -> 7.944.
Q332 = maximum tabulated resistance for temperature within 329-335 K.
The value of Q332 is 10.56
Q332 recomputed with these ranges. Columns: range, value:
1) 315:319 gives 9.102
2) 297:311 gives 15.69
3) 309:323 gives 12.01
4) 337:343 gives 16.24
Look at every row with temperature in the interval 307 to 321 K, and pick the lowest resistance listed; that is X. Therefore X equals 7.786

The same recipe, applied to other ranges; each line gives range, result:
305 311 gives 12.01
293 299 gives 14.32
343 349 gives 19.33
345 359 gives 17.23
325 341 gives 7.127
